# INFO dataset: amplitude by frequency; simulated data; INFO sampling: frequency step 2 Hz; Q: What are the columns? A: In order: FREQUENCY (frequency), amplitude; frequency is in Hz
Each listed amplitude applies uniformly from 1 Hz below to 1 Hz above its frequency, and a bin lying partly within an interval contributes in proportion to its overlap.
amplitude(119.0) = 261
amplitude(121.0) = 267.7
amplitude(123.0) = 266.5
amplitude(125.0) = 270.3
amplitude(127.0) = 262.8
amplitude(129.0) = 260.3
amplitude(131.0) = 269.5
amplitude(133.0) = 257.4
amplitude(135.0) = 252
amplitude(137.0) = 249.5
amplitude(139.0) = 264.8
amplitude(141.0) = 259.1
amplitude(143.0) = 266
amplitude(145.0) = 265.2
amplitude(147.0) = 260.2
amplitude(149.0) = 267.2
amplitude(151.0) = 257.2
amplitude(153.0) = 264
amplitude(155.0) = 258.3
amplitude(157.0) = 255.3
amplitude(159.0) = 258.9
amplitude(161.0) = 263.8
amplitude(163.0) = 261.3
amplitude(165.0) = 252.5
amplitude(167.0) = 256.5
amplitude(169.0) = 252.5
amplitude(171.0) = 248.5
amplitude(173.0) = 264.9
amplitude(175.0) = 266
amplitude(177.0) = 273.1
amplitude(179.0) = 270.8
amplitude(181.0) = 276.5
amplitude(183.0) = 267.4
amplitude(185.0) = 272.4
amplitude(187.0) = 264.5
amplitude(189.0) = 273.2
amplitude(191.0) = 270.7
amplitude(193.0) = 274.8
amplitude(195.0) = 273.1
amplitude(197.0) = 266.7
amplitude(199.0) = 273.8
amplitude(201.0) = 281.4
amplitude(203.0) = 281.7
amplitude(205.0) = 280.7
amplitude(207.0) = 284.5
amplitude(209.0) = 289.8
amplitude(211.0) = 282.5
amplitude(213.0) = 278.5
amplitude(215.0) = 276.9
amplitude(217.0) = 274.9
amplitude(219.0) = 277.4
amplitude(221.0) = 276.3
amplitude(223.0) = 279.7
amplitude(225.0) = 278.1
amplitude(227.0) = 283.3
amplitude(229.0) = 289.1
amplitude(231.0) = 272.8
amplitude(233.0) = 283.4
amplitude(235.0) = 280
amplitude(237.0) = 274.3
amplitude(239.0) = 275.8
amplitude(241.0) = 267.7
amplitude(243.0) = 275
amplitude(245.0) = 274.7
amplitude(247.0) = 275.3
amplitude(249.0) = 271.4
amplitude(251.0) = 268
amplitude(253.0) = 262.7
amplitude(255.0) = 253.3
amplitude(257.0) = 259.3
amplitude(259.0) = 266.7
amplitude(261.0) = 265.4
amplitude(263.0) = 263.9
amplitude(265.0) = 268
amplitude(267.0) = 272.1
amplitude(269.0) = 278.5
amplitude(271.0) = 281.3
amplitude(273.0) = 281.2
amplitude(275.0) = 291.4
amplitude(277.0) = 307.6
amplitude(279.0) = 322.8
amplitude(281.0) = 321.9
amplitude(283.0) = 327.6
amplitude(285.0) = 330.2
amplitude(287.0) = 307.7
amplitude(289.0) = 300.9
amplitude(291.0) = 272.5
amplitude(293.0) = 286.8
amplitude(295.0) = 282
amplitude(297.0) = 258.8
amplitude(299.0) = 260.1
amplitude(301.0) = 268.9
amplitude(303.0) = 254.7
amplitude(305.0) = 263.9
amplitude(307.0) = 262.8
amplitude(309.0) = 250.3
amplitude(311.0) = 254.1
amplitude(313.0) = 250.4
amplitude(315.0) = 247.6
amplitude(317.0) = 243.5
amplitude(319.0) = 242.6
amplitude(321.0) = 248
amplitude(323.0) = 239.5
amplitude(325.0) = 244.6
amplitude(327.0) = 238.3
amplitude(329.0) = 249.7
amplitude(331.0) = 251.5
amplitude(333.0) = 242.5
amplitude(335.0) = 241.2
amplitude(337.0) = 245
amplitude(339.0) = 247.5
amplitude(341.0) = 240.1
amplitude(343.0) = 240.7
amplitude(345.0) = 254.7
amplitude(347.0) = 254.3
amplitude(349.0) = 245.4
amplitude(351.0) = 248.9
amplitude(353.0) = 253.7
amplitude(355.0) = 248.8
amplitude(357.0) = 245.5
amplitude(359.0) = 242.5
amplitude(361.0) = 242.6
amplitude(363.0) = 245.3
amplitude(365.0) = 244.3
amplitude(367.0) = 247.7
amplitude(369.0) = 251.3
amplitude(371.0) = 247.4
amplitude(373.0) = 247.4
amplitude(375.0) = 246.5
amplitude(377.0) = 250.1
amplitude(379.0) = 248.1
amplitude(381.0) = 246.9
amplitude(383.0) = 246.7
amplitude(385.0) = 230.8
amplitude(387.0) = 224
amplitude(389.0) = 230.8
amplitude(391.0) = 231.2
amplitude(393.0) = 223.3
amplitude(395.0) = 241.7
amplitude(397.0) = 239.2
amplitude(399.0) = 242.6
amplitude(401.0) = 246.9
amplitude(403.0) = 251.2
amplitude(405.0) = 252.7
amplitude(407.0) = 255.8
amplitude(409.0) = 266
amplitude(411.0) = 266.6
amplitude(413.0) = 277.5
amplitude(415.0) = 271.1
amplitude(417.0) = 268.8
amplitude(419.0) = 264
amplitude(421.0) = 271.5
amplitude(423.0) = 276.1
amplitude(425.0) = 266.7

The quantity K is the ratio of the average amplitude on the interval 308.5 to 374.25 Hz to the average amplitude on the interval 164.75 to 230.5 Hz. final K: 0.90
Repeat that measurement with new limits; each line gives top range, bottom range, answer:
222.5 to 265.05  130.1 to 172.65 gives 1.05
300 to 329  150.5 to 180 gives 0.96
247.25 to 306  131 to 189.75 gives 1.07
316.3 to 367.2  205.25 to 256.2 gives 0.89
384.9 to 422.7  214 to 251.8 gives 0.91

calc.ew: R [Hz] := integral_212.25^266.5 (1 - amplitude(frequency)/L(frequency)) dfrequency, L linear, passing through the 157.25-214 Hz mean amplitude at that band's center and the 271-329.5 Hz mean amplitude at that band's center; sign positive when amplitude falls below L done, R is -0.3 Hz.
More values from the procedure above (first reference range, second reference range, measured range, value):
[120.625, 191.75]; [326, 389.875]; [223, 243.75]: -1.8 Hz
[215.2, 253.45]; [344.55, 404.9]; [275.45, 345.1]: -1.9 Hz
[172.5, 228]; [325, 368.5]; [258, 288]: -3.6 Hz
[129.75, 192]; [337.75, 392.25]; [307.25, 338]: 0.2 Hz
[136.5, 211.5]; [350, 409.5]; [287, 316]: -1.6 Hz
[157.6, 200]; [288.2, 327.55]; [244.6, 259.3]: -0.2 Hz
